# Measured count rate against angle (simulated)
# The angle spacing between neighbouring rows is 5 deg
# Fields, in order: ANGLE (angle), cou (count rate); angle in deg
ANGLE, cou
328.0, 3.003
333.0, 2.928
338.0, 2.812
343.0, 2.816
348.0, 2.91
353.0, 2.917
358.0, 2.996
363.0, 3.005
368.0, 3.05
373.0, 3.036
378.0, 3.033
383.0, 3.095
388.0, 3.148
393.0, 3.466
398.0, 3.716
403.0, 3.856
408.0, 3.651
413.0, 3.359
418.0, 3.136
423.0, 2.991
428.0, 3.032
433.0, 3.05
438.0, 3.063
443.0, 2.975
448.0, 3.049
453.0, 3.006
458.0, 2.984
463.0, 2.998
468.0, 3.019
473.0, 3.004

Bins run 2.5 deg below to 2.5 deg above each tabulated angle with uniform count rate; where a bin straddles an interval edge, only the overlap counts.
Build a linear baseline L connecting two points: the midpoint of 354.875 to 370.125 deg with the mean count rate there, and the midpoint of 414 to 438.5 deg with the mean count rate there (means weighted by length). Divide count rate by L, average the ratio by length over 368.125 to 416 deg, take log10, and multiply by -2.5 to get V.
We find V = -0.11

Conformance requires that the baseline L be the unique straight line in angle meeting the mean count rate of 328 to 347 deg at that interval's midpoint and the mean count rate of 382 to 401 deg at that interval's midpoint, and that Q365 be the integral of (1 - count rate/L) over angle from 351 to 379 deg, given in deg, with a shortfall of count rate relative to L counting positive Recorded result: 1.2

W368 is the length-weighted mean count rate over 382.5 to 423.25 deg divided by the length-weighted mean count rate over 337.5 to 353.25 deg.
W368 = 1.19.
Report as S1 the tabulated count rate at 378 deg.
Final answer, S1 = 3.033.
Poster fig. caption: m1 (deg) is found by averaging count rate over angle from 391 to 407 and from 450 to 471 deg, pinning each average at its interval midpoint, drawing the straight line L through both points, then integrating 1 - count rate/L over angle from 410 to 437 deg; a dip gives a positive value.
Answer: 2.3 deg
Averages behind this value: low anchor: 3.68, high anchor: 3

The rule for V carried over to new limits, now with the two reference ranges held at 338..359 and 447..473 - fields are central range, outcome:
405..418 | -0.17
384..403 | -0.18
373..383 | -0.05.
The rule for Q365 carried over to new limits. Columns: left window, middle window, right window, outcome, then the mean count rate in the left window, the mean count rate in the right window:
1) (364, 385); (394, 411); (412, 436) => -3.48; 3.05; 3.1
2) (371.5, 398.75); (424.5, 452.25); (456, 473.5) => 0.41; 3.23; 3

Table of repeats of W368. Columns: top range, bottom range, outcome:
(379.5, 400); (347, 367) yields 1.12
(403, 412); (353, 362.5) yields 1.23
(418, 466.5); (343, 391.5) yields 1.00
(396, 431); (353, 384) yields 1.12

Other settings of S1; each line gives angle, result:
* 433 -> 3.05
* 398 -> 3.716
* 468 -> 3.019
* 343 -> 2.816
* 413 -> 3.359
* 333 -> 2.928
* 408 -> 3.651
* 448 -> 3.049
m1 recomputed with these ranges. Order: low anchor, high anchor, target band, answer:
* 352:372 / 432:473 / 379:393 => -0.79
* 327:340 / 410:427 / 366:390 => -0.23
